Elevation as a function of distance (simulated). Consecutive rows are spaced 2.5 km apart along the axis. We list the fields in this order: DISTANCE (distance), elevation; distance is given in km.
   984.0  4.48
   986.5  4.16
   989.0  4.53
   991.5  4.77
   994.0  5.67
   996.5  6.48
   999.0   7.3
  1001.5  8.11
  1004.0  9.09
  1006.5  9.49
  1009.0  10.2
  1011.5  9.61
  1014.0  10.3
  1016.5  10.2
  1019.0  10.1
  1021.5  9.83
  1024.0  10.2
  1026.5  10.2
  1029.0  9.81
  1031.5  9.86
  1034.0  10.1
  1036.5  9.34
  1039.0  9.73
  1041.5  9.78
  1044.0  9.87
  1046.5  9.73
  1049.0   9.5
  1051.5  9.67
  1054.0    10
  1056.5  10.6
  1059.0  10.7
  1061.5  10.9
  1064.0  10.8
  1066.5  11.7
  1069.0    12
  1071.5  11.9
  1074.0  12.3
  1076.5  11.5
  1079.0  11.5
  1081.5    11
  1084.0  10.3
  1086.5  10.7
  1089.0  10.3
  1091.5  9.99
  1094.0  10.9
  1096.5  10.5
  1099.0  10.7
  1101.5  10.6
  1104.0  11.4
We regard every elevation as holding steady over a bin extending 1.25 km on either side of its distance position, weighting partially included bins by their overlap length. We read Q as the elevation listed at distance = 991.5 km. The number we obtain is 4.77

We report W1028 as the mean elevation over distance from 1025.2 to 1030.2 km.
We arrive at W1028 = 10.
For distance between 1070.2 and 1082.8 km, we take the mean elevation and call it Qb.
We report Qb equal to 11.6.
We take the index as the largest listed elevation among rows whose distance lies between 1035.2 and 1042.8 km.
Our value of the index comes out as 9.78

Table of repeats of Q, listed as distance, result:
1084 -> 10.3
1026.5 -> 10.2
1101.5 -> 10.6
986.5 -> 4.16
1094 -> 10.9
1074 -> 12.3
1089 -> 10.3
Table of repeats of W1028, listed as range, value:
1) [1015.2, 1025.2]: 10.1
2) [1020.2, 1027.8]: 10.1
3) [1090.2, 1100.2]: 10.5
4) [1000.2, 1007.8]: 8.89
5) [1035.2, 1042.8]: 9.62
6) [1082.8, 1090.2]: 10.4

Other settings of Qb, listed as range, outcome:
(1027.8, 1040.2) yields 9.77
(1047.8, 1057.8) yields 9.95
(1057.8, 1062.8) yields 10.8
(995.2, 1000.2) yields 6.87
